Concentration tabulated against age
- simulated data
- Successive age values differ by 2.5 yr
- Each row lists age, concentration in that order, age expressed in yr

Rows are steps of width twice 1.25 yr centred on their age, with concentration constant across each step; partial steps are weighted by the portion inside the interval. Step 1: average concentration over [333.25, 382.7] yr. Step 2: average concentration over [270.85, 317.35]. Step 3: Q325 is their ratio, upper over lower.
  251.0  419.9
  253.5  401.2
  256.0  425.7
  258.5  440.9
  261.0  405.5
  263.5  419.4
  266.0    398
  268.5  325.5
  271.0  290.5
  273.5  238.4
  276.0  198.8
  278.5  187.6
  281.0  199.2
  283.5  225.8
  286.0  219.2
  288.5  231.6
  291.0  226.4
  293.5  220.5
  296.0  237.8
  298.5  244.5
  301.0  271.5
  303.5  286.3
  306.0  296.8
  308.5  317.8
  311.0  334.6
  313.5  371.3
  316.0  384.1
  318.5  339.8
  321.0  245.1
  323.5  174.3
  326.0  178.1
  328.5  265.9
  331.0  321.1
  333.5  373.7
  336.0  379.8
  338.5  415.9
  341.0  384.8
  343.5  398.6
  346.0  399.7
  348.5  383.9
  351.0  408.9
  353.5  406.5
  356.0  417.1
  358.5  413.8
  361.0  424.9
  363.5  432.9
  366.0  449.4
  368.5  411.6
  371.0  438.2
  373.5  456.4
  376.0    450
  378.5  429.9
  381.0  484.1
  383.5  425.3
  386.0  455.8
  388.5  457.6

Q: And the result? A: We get 1.6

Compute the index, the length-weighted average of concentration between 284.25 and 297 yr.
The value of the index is 227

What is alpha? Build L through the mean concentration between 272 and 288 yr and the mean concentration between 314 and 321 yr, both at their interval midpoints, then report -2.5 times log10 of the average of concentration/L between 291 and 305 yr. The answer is 0.10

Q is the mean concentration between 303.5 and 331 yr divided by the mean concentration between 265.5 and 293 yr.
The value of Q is 1.2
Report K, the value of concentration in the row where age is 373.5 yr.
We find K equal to 456.4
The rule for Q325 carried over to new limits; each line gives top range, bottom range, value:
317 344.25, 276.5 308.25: 1.32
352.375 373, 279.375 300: 1.89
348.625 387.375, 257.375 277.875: 1.29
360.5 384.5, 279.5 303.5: 1.89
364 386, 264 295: 1.77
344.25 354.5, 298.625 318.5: 1.25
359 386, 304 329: 1.51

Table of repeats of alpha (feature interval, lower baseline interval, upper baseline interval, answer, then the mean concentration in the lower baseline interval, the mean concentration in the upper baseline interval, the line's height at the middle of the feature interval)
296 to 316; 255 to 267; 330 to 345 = 0.285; 418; 380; 396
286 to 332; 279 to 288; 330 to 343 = 0.062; 214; 377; 293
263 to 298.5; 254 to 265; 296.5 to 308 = 0.347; 421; 275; 348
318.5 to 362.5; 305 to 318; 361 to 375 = 0.119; 342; 437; 391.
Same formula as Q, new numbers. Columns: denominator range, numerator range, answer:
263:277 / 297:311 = 0.93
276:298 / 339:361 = 1.85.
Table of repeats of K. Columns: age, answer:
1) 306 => 296.8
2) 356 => 417.1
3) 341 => 384.8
